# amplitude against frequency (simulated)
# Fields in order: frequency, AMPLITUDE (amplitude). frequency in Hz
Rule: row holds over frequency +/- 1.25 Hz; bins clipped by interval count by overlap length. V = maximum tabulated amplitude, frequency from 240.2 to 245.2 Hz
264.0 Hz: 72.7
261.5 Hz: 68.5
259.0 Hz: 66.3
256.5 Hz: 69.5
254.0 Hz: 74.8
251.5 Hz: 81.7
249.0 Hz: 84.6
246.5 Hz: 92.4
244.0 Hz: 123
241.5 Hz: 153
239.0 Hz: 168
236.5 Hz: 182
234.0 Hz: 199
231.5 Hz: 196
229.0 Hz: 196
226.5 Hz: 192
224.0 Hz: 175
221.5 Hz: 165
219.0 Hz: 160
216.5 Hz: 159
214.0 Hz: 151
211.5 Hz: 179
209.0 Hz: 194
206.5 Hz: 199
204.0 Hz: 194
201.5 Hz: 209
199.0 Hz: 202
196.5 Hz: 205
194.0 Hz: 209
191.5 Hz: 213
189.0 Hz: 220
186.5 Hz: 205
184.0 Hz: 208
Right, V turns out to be 153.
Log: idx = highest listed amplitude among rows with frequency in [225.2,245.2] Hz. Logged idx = 199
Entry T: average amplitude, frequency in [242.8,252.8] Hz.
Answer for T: 95.2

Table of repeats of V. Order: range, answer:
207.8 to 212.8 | 194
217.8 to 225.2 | 175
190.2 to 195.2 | 213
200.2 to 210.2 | 209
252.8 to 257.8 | 74.8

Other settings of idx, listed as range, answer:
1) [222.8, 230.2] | 196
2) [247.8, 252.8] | 84.6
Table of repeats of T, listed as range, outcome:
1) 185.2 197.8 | 210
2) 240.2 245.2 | 138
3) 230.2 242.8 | 179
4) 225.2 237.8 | 193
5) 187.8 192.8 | 216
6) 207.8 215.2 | 175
